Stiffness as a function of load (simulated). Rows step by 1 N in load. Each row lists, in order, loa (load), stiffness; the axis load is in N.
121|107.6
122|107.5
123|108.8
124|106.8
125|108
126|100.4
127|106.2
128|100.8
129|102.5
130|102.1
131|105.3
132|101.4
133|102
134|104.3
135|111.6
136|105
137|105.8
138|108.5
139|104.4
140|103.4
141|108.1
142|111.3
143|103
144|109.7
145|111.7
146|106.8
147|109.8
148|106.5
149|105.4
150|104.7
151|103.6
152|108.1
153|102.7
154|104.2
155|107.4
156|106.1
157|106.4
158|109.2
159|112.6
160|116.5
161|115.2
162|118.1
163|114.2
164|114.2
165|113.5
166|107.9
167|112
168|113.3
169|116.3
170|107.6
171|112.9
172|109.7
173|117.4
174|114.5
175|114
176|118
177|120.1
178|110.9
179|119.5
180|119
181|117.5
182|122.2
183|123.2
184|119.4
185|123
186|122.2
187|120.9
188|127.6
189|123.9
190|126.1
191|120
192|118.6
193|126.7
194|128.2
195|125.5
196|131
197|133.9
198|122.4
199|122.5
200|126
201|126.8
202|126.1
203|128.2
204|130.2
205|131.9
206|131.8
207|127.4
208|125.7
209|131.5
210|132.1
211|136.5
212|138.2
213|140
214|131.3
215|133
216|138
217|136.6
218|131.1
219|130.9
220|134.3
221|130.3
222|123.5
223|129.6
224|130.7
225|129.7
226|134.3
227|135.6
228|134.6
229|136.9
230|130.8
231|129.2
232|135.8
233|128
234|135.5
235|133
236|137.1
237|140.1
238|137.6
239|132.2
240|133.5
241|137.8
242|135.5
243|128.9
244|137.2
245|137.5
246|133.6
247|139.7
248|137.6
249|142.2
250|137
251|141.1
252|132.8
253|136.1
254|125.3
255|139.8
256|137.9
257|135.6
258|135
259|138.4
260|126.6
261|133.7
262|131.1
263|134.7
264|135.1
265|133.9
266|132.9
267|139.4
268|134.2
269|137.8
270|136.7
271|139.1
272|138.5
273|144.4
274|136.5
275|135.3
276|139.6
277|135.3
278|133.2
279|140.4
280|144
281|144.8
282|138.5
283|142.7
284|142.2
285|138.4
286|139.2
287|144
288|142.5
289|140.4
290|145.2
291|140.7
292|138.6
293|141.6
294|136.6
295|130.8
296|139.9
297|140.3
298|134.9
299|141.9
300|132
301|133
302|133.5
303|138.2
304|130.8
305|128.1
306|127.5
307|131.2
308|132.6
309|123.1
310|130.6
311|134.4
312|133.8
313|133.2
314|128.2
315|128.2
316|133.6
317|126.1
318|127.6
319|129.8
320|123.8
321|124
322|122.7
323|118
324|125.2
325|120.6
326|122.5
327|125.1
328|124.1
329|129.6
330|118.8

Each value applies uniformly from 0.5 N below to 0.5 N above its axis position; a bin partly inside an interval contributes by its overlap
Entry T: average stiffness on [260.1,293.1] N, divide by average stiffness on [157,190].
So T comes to 1.2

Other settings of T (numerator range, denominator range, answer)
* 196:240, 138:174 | 1.20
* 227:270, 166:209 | 1.11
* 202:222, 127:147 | 1.25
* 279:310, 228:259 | 1.01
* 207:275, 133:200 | 1.18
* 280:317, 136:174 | 1.24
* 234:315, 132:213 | 1.17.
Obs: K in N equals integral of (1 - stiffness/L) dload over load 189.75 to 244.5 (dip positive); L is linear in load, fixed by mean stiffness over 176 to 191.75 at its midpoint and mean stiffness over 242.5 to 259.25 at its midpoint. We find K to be -1.21 N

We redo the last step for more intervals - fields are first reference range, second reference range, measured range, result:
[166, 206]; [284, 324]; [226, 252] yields -1.8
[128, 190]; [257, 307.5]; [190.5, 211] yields -1.3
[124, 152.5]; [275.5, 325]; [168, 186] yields -0.7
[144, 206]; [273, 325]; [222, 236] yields -0.9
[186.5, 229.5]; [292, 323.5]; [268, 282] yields -0.8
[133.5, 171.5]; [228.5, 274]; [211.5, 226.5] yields -0.7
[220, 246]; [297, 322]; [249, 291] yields -1.7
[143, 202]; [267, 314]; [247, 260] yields -0.6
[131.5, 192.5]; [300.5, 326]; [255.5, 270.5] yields -1.4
